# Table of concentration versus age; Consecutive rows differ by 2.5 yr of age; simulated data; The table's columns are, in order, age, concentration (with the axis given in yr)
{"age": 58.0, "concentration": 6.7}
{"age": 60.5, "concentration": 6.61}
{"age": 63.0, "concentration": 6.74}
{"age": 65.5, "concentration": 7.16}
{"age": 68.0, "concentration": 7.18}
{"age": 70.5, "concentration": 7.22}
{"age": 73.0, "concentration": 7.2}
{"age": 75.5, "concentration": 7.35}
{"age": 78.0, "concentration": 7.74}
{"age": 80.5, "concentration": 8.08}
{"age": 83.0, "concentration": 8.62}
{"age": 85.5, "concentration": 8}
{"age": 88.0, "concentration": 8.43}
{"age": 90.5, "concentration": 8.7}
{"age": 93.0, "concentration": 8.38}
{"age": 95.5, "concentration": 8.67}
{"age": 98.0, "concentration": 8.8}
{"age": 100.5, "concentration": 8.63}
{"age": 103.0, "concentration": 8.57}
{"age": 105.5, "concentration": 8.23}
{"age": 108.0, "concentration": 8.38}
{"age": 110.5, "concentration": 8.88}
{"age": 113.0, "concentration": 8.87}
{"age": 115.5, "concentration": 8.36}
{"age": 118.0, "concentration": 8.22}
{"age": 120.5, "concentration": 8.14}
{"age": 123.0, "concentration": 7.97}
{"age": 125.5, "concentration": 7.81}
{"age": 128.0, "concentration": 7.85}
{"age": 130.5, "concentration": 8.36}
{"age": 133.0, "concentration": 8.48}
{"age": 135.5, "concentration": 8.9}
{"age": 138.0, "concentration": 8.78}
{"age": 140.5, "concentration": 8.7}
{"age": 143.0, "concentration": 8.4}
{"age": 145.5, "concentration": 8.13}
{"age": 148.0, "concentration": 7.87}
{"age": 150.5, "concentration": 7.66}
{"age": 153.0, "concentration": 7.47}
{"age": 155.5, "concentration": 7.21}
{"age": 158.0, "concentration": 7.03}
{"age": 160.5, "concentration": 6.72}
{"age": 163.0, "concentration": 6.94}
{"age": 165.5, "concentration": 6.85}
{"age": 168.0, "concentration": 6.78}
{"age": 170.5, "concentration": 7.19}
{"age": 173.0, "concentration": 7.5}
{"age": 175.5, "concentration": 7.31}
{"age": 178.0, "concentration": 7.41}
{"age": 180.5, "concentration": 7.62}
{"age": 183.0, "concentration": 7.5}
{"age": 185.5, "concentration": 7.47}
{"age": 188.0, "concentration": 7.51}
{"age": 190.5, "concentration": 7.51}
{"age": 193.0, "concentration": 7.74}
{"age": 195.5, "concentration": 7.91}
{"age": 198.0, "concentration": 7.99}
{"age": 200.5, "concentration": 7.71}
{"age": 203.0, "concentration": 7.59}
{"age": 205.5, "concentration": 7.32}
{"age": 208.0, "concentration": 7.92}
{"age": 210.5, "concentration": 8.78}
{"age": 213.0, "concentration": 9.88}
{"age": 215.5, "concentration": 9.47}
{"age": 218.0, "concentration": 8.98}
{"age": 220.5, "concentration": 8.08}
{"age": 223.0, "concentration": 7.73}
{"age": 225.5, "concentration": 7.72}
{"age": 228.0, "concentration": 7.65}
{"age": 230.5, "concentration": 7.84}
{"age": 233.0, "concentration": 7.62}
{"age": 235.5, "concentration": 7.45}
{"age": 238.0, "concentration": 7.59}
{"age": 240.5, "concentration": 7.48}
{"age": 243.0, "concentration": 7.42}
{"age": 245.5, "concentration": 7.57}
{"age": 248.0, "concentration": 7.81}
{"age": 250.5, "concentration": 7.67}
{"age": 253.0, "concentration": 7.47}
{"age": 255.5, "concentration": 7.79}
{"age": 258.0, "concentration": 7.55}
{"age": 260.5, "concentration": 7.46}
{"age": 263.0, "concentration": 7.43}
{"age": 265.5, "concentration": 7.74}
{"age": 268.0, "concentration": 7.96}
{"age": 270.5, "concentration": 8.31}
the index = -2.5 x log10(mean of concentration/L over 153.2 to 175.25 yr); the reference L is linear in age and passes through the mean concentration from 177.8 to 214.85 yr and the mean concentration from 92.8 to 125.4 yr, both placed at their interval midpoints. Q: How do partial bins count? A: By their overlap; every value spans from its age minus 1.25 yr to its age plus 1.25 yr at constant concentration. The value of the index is 0.149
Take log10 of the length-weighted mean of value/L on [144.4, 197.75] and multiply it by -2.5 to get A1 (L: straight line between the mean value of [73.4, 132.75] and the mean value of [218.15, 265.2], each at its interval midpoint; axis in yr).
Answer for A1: 0.08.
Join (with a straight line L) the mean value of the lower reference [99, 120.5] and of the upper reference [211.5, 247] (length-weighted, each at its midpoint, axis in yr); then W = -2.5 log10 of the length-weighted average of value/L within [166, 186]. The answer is 0.13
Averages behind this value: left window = 8.5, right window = 8.04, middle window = 7.32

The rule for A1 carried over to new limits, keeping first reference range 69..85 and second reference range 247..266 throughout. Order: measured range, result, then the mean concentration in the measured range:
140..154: -0.048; 8.01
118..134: -0.058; 8.11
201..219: -0.120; 8.52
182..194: 0.015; 7.54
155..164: 0.105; 6.96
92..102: -0.124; 8.62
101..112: -0.113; 8.53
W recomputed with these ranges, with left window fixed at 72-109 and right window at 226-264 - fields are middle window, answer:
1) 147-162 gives 0.095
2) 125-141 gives -0.046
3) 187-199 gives 0.012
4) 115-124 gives -0.004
